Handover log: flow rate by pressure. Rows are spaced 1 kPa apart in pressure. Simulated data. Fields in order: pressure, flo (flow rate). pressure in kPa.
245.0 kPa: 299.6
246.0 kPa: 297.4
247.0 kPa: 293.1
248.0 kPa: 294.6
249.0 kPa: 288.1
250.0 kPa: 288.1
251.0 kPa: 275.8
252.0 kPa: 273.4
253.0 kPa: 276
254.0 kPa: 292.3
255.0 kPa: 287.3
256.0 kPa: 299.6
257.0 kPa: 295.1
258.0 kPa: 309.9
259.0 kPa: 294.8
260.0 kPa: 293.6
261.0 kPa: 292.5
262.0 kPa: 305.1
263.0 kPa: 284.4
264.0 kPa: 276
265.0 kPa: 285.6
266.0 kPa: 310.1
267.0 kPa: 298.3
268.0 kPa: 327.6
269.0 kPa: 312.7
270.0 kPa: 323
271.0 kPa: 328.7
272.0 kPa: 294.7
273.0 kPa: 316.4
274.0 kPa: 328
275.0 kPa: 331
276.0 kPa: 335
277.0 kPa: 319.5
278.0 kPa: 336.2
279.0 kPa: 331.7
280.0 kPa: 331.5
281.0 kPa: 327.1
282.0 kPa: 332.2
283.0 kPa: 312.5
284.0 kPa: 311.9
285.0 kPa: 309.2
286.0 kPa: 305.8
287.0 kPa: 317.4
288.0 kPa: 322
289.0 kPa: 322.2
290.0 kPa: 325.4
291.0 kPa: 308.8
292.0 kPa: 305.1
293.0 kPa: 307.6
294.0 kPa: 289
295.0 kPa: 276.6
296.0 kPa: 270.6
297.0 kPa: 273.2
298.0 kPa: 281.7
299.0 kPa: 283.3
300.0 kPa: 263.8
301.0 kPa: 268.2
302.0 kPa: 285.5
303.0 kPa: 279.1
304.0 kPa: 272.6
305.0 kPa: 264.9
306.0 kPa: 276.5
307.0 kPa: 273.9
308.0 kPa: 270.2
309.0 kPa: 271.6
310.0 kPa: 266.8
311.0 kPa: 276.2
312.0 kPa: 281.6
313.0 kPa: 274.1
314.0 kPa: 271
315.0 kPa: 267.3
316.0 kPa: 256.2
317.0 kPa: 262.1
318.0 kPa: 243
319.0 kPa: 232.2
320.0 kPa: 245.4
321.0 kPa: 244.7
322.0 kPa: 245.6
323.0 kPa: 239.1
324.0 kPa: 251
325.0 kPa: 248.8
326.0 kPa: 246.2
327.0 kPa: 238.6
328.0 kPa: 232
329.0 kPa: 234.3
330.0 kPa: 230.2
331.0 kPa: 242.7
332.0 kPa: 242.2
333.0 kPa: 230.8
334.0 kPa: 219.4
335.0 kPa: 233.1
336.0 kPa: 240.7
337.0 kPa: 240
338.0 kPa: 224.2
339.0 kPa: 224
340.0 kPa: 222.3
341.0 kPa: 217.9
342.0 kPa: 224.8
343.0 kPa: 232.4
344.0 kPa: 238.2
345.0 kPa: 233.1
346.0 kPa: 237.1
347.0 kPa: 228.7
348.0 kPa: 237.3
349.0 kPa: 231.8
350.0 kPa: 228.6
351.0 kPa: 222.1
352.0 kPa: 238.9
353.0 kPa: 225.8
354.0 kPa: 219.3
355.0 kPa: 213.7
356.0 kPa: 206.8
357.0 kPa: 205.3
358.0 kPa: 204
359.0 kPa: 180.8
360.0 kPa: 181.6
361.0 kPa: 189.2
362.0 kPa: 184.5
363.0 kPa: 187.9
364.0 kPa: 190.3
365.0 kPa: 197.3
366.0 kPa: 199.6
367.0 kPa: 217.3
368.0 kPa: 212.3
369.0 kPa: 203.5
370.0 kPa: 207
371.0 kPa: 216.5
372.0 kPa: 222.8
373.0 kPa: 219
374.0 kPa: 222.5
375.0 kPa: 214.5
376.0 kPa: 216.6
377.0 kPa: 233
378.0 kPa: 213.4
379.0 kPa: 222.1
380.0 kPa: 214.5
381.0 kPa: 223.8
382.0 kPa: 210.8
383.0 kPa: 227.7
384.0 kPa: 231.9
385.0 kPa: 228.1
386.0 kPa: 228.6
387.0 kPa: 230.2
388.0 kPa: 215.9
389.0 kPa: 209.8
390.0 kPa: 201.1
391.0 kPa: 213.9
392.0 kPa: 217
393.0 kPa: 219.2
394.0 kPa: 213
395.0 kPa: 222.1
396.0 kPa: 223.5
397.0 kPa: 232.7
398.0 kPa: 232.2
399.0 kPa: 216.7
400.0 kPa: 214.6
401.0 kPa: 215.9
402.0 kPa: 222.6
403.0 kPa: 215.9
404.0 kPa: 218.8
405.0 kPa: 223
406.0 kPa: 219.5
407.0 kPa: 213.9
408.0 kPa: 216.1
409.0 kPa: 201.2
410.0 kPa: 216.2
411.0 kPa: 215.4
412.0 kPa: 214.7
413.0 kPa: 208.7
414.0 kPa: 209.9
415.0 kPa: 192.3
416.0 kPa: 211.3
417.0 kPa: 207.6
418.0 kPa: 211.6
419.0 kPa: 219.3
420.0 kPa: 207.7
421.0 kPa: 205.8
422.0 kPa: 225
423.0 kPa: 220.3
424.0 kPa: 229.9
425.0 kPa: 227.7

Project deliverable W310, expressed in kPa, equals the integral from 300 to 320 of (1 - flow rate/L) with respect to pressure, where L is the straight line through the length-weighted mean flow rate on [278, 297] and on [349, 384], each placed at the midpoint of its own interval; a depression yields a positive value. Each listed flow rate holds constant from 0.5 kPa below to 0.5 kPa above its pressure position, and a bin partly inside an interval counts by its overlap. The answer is 1.1 kPa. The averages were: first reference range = 311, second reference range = 212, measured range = 267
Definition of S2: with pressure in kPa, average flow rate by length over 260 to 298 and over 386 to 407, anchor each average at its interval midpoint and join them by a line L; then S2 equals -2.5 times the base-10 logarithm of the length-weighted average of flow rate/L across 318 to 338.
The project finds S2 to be 0.14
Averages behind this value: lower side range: 310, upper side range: 219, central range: 239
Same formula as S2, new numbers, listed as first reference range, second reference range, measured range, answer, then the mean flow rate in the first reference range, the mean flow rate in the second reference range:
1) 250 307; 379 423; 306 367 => 0.125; 301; 217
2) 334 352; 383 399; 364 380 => 0.055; 230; 221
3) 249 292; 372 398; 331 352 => 0.102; 308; 220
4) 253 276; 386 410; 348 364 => 0.177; 304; 218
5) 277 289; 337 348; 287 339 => 0.045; 322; 229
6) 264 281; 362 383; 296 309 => 0.047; 318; 212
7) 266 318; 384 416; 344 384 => 0.138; 297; 217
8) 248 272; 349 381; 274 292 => -0.161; 296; 211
